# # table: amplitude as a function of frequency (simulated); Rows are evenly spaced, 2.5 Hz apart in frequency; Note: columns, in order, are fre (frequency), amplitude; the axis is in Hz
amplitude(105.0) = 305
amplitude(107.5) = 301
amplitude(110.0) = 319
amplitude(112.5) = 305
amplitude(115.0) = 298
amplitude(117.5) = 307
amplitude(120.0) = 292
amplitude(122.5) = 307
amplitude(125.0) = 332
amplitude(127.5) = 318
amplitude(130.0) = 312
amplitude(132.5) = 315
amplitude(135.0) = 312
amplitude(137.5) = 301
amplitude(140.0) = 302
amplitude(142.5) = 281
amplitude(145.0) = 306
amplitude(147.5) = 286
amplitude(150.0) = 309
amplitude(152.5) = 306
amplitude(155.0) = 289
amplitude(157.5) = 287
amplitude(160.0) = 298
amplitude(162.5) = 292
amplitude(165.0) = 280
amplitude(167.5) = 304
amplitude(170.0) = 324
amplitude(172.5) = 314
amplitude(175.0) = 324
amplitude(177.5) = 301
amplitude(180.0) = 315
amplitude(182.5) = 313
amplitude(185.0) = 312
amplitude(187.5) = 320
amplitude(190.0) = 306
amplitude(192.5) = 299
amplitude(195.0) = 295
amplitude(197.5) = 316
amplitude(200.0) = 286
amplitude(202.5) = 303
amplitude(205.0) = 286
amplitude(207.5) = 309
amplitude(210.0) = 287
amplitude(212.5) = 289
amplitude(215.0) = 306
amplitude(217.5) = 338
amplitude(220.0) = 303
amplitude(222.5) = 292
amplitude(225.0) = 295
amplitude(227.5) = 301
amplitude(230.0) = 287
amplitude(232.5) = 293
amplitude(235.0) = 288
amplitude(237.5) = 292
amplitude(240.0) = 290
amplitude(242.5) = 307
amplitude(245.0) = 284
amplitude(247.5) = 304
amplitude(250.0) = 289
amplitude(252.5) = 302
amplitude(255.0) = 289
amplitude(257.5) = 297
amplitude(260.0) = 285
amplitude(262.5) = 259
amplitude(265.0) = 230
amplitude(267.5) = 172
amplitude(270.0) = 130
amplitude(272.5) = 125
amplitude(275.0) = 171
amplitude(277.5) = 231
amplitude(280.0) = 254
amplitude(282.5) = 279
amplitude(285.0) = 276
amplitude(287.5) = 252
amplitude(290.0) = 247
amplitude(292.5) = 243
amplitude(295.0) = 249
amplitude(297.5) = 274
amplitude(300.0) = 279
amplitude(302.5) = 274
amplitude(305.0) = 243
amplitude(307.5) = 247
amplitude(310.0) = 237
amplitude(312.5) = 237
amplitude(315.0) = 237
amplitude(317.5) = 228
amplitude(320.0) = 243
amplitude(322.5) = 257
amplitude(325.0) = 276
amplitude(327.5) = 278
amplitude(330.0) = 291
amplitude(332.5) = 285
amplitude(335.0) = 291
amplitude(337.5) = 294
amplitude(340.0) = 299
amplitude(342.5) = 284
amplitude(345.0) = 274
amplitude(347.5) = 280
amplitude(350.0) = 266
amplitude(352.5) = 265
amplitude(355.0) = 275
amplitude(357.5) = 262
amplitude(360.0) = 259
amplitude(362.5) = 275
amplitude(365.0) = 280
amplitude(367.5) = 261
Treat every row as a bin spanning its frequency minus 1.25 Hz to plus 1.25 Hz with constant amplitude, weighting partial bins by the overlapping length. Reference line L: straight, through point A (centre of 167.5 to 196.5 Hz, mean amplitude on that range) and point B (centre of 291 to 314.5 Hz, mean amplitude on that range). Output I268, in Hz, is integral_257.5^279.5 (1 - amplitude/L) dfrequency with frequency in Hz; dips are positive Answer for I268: 5.1 Hz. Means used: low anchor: 311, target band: 208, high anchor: 253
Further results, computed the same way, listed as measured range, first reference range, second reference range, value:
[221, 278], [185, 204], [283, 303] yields 3.93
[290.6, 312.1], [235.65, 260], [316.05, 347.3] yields 2.07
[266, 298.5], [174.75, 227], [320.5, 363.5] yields 7.33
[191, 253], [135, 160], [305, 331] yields -4.49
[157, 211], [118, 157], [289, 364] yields -1.64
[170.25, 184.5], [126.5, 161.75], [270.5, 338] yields -1.15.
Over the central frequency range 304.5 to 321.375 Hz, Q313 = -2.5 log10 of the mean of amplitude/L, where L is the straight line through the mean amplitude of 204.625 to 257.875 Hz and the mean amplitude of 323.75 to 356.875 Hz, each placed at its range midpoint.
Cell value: 0.19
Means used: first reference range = 297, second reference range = 281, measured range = 239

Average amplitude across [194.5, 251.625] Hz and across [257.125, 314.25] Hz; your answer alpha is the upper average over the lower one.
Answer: 0.80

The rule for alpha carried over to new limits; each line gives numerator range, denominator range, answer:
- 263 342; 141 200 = 0.81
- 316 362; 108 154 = 0.89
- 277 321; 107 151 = 0.82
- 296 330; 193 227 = 0.85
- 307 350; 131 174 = 0.89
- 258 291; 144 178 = 0.75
